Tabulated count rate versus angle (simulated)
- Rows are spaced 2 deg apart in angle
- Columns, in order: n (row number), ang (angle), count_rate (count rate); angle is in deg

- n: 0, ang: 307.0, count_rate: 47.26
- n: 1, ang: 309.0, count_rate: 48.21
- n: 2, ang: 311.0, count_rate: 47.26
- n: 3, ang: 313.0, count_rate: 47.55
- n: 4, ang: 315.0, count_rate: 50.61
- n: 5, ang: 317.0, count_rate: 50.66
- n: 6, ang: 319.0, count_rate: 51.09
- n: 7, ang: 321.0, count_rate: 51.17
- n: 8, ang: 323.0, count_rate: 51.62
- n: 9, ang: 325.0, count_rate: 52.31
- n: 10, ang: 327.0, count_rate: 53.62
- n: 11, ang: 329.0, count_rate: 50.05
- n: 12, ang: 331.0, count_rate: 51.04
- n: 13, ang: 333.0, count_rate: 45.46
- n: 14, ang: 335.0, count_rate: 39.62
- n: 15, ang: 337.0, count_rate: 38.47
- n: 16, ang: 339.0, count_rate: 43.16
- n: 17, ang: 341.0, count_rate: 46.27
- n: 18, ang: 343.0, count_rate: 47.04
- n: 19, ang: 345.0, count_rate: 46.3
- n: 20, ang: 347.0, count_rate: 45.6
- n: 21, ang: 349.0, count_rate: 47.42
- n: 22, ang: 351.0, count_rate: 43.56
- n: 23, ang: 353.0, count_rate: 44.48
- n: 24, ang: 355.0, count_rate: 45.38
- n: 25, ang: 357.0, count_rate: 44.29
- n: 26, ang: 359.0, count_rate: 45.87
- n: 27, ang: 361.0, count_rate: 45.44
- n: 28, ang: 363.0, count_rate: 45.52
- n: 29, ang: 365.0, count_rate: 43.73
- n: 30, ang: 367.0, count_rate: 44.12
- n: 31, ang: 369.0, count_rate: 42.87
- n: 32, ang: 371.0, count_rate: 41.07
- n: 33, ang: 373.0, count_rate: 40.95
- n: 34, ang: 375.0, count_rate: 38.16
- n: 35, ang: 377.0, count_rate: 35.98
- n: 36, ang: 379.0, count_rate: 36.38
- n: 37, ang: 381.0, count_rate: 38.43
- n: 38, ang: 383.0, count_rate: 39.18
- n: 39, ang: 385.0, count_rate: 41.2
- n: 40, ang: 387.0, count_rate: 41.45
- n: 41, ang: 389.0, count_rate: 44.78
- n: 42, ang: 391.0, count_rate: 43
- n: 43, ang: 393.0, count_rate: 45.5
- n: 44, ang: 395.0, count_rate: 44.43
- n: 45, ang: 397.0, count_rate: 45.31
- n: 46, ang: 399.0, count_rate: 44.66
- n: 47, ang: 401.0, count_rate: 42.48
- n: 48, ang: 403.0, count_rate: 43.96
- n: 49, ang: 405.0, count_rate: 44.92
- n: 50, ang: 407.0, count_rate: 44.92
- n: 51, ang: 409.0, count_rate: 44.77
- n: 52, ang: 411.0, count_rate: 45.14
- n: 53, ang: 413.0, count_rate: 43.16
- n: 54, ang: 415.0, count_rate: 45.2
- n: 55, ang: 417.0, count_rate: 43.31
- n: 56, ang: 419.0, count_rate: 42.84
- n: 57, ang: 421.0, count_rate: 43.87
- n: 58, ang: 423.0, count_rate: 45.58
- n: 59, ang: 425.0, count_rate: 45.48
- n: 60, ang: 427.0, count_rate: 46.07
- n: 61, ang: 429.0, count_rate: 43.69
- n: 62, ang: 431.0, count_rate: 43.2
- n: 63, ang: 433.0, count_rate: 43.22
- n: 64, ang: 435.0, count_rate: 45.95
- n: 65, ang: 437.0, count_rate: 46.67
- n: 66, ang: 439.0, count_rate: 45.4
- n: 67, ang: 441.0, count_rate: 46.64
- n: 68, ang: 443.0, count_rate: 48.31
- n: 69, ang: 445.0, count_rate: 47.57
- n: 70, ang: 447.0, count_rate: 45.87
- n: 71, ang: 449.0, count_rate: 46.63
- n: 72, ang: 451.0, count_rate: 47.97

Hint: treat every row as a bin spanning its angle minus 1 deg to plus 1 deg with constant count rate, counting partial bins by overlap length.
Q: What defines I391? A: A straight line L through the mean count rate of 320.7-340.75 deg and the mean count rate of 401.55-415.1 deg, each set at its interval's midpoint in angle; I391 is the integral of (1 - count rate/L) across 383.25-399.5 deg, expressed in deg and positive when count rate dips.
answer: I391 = 0.6 deg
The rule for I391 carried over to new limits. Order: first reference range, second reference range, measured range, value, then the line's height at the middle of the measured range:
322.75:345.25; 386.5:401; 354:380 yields 1.79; 45.4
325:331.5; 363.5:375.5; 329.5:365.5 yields 1.61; 47.2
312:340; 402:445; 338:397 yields 4.65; 46.9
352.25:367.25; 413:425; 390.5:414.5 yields -0.01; 44.4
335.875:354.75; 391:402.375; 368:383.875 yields 1.91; 44.5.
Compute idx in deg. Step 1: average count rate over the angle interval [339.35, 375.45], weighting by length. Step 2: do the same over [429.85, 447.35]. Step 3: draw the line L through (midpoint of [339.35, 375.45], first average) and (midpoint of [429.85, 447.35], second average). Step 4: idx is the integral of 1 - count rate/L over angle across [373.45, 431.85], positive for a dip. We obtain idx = 2.90 deg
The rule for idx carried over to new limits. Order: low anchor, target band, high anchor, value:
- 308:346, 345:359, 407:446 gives 0.59 deg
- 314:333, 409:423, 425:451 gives 0.82 deg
